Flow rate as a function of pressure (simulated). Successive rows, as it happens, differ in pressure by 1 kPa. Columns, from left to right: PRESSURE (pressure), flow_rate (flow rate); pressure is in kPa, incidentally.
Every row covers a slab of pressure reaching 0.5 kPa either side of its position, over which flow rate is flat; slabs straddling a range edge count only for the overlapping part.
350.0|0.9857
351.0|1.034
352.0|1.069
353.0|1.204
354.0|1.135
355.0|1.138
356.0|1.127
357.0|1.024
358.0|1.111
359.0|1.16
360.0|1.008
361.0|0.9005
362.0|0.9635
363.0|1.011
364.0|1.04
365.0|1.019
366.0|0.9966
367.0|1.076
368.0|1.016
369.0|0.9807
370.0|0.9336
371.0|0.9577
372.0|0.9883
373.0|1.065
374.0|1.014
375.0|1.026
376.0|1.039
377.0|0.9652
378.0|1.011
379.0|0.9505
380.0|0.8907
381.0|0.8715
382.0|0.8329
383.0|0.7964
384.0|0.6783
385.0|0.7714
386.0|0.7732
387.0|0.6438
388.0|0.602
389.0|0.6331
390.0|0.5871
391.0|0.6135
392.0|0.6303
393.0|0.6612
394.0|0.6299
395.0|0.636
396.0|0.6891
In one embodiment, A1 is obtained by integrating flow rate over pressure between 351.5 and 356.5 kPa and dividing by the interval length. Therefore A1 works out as 1.13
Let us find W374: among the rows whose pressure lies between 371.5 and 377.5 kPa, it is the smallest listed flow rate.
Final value 0.9652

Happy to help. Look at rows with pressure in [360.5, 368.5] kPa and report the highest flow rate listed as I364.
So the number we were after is 1.076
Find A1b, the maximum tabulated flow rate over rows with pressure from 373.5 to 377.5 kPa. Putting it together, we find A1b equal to 1.039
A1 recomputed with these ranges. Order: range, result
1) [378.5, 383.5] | 0.868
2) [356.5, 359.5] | 1.1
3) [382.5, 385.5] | 0.749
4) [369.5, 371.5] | 0.946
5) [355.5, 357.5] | 1.08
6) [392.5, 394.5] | 0.646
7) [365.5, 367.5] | 1.04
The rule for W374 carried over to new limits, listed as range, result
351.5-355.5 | 1.069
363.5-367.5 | 0.9966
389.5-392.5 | 0.5871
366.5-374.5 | 0.9336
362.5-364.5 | 1.011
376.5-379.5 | 0.9505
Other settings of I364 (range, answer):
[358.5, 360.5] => 1.16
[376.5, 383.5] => 1.011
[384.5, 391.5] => 0.7732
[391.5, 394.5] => 0.6612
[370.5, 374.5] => 1.065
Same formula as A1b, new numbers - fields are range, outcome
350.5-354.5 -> 1.204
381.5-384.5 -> 0.8329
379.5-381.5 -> 0.8907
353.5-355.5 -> 1.138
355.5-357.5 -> 1.127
